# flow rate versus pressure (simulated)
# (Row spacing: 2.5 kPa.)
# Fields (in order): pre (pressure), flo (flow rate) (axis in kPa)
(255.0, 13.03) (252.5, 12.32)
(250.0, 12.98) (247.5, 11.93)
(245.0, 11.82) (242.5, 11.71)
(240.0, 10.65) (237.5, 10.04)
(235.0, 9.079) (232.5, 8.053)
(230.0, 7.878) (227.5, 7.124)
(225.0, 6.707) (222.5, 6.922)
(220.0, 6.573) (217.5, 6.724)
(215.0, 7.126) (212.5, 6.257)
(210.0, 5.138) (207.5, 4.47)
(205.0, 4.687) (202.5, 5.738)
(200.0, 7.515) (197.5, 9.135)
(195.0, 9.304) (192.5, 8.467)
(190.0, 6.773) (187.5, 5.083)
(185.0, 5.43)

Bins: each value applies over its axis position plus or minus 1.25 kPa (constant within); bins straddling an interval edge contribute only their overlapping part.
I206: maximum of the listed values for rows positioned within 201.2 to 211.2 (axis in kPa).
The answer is 5.738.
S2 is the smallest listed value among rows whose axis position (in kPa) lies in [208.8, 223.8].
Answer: 5.138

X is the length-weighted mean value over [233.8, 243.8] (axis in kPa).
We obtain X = 10.4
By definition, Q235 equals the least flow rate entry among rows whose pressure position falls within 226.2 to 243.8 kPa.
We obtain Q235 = 7.124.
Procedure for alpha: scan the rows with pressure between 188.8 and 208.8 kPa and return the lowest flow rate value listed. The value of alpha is 4.47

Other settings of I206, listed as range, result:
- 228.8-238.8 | 10.04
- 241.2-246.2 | 11.82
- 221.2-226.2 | 6.922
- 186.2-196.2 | 9.304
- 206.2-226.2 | 7.126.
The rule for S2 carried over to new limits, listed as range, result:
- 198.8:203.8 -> 5.738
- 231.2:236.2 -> 8.053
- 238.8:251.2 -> 10.65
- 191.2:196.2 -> 8.467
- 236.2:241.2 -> 10.04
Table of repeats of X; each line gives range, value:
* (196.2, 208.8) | 6.32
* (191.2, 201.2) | 8.6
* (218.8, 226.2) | 6.74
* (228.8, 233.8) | 7.98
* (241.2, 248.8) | 11.8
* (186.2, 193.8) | 6.78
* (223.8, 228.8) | 6.93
